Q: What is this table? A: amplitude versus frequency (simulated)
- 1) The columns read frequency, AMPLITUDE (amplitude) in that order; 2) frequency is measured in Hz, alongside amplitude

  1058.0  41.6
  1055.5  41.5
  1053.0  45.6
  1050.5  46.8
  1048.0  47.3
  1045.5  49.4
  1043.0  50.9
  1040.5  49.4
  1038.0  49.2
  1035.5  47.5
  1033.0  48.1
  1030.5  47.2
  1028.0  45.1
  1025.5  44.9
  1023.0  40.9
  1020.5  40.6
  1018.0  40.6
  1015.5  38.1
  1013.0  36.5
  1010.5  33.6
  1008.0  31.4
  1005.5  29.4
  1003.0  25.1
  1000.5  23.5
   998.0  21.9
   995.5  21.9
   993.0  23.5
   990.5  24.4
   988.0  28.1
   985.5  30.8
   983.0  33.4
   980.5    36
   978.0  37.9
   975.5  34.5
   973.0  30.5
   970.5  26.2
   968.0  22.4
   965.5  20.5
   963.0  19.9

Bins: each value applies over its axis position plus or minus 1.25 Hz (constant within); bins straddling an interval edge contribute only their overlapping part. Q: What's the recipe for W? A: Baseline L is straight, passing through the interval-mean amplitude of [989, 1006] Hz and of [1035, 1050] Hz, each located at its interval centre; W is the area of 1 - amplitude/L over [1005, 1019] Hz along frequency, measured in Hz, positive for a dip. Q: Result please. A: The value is -1.3 Hz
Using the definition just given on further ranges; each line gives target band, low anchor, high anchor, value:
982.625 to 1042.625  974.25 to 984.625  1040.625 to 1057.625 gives 7.8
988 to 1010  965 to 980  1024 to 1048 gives 6.9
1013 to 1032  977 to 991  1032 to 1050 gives 0.5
